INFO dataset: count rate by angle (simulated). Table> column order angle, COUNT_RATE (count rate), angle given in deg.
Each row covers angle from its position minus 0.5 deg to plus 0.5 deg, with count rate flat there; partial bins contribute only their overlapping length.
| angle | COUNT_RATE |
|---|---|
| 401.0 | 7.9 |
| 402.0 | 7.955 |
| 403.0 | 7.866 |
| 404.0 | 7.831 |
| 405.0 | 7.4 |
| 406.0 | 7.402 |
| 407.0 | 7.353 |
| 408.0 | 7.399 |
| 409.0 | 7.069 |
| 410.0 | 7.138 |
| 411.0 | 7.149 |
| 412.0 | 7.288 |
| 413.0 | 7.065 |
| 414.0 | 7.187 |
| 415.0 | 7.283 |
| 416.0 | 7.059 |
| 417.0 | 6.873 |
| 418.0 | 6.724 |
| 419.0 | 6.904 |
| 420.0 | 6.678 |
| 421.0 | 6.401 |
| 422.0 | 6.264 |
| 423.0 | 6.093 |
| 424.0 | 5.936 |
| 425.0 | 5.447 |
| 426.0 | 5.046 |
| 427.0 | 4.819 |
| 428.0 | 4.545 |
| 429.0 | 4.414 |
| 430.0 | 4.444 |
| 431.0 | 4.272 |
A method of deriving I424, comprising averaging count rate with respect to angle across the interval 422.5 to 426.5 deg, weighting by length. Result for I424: 5.63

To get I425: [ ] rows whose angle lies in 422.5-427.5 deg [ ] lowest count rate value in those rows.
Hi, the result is 4.819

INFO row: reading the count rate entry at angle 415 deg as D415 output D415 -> 7.283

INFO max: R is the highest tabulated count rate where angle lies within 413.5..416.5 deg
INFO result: 7.283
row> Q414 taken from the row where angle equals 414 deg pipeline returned 7.187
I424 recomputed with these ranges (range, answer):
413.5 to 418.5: 7.03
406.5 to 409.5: 7.27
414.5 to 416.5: 7.17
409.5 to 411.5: 7.14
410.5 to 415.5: 7.19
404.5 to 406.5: 7.4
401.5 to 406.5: 7.69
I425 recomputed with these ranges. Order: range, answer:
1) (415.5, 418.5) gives 6.724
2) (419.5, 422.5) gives 6.264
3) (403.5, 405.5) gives 7.4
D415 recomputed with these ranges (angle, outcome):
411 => 7.149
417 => 6.873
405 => 7.4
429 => 4.414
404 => 7.831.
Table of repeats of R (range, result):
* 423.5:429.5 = 5.936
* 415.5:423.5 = 7.059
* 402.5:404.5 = 7.866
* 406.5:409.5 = 7.399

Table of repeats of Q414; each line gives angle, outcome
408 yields 7.399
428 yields 4.545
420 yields 6.678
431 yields 4.272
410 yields 7.138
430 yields 4.444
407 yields 7.353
